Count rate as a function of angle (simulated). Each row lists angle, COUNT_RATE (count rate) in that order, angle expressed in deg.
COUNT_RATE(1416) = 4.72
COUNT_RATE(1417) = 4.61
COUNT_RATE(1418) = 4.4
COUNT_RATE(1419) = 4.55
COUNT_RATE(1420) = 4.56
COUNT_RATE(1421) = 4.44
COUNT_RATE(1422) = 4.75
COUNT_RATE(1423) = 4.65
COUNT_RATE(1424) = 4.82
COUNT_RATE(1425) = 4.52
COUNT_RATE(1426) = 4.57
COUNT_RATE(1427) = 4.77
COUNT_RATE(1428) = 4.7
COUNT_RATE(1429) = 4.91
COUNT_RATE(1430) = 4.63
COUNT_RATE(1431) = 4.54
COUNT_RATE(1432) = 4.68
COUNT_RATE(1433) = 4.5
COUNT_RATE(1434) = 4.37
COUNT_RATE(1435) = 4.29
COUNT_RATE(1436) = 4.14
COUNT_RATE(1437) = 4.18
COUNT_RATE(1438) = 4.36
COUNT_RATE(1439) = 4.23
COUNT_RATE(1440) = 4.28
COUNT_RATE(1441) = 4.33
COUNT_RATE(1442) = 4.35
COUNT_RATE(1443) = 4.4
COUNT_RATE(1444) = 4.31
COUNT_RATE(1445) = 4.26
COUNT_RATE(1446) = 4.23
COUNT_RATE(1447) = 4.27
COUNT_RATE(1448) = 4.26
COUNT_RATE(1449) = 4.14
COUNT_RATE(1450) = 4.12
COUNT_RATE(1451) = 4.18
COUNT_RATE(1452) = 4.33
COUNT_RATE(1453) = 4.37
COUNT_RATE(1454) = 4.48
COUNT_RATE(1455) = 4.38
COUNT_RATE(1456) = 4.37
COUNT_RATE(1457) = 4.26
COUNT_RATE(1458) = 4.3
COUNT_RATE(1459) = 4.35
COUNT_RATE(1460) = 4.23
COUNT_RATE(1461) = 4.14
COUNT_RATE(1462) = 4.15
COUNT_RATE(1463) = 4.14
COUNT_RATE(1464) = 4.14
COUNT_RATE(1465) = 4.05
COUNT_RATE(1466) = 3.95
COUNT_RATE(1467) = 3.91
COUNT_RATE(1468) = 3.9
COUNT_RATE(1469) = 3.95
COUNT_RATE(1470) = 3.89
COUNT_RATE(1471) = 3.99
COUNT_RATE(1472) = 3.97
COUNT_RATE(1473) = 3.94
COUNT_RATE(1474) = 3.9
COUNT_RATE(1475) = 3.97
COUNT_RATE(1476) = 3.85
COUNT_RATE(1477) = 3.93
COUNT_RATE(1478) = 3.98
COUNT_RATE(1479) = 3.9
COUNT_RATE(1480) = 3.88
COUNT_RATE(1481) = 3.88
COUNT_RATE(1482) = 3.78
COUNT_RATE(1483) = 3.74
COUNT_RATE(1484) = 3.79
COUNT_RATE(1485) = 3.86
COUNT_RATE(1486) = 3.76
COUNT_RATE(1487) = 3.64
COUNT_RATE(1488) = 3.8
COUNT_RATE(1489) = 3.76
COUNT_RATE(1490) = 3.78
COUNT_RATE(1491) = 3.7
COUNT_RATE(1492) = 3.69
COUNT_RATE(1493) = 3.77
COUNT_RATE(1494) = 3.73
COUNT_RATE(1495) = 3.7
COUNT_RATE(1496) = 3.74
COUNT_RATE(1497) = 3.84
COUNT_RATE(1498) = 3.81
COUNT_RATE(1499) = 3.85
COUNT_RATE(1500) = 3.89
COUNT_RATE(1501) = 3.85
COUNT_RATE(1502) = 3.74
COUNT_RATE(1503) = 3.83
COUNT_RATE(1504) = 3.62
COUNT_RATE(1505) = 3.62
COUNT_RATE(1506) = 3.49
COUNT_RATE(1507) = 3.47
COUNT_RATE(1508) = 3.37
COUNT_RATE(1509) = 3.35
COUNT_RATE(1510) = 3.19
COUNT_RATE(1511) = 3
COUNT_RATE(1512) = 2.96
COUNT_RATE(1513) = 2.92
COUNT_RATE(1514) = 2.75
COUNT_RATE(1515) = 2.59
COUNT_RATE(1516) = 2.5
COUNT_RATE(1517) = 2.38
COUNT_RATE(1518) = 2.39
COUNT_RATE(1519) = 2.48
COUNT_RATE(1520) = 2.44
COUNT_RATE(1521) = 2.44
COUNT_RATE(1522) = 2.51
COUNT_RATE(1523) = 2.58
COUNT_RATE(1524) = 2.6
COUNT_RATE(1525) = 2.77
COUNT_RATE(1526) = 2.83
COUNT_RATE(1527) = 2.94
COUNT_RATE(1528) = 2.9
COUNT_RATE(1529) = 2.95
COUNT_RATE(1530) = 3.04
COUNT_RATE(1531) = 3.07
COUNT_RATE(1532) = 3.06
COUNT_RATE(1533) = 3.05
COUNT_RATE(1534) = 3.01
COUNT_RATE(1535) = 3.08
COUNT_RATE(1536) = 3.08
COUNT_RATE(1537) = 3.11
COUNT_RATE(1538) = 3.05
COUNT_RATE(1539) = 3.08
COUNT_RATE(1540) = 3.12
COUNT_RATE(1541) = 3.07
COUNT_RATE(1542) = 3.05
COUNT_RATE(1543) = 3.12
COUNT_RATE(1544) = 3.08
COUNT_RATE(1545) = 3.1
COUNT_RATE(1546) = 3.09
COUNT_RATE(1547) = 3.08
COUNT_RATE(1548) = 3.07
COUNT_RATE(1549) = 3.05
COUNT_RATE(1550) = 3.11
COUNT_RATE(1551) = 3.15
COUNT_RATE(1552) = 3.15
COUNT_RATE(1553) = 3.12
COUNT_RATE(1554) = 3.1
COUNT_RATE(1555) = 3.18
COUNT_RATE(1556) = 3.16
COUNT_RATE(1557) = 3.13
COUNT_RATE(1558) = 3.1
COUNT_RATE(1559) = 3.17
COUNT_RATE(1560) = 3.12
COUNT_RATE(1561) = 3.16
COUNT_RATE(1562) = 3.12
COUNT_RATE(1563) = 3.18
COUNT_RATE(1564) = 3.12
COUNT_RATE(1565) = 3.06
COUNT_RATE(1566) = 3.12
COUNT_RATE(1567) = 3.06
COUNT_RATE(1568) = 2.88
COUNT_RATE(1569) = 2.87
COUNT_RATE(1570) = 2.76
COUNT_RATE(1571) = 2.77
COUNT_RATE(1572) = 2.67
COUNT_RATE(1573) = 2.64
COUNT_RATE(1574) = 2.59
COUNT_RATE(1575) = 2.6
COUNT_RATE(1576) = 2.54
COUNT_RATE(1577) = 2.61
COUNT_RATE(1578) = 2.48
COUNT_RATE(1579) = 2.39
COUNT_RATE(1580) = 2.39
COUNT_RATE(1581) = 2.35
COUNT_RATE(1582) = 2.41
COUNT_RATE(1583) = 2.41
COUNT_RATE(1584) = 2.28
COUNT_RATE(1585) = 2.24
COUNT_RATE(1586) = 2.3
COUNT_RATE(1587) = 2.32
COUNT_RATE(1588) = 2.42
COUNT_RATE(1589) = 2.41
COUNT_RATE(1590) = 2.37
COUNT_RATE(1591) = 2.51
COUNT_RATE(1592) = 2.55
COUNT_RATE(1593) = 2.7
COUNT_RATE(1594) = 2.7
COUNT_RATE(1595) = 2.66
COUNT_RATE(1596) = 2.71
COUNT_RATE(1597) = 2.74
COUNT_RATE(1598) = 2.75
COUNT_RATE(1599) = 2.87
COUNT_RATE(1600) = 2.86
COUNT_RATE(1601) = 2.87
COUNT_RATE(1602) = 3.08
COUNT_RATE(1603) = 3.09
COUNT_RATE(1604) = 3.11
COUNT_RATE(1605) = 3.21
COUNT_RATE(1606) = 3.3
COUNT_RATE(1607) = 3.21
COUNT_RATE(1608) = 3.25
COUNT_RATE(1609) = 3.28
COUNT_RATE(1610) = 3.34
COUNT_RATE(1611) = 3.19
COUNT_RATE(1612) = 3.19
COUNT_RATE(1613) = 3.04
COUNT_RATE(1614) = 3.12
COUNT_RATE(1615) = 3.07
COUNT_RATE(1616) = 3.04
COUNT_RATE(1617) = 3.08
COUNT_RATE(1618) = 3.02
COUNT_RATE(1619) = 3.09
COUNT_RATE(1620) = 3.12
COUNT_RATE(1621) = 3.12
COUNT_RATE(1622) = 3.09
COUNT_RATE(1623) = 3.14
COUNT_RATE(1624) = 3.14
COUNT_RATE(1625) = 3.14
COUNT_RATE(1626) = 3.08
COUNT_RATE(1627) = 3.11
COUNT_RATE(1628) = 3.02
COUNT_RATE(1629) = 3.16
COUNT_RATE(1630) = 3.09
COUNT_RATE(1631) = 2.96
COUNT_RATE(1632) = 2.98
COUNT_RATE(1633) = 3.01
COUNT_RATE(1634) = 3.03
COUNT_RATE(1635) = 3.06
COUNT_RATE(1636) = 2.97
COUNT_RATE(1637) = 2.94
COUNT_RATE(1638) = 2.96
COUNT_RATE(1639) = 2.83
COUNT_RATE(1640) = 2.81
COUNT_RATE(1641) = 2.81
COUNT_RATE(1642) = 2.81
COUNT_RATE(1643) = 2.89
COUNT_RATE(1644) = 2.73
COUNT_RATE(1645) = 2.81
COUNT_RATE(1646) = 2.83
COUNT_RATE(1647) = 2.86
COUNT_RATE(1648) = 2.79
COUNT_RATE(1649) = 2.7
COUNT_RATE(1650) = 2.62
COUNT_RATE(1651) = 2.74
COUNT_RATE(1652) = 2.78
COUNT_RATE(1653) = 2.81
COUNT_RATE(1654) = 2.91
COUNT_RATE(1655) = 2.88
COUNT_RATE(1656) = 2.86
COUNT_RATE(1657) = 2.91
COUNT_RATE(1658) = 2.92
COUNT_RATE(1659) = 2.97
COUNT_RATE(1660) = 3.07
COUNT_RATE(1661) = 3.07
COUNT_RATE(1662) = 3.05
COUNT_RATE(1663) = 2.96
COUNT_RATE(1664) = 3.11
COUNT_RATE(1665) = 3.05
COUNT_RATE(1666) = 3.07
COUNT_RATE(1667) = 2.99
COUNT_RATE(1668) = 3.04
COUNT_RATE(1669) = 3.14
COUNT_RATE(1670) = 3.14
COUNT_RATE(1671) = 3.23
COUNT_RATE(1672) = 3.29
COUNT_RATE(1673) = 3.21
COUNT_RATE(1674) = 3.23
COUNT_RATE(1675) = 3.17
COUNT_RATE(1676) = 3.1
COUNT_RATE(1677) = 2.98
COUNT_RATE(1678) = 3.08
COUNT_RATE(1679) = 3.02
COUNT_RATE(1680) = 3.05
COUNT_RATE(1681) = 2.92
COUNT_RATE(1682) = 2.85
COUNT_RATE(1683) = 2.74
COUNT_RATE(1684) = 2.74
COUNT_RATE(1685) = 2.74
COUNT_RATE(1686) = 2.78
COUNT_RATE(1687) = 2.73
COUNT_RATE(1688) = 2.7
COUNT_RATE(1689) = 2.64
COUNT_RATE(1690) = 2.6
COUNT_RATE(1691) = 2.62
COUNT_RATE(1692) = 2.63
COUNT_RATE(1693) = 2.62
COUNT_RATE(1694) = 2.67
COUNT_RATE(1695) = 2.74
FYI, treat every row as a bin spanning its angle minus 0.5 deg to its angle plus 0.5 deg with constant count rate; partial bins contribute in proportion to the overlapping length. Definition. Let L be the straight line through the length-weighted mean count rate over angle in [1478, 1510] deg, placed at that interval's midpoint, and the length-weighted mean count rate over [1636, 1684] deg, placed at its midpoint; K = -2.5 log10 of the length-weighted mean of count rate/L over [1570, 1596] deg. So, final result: 0.30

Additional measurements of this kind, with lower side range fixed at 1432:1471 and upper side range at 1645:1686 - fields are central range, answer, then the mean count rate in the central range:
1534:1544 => 0.20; 3.08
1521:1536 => 0.29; 2.88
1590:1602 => 0.23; 2.72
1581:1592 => 0.40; 2.37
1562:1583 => 0.28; 2.73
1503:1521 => 0.28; 2.98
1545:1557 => 0.17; 3.11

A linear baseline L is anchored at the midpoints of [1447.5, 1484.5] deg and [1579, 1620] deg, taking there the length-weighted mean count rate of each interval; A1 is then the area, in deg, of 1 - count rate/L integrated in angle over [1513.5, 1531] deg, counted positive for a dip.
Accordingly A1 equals 4.3 deg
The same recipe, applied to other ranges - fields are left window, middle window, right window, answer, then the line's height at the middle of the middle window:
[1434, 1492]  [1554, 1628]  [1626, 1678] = 9.8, 3.33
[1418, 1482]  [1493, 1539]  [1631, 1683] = 8.6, 3.85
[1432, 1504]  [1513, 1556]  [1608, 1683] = 8.6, 3.65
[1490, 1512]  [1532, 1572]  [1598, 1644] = 3.7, 3.38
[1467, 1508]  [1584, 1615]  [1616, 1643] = 3.3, 3.18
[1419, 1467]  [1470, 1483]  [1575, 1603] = 0.2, 3.95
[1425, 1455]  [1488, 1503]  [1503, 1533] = -2.0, 3.34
